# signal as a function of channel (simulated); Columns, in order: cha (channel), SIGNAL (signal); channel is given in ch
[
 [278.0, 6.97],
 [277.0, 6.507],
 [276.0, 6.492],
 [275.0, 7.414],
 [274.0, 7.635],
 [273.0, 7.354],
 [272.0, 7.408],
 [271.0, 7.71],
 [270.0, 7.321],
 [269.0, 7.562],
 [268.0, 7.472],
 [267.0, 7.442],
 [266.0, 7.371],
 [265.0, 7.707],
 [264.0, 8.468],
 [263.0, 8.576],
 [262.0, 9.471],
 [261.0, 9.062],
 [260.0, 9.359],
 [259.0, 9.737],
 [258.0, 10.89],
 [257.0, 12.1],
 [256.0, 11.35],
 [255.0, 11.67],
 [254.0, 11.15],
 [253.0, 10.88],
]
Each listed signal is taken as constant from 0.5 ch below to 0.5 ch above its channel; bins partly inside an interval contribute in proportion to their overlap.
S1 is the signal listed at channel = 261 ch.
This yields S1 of 9.062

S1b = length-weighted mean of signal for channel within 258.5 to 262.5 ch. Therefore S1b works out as 9.41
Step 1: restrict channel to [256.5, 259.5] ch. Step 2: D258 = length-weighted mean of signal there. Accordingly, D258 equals 10.9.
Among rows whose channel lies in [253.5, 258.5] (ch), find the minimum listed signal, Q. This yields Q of 10.89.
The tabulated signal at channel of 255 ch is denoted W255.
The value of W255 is 11.67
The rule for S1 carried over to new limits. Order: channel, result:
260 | 9.359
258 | 10.89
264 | 8.468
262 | 9.471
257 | 12.1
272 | 7.408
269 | 7.562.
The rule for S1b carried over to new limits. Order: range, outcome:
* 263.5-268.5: 7.69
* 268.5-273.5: 7.47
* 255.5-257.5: 11.7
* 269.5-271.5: 7.52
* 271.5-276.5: 7.26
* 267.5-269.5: 7.52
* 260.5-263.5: 9.04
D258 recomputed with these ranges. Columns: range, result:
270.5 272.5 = 7.56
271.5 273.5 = 7.38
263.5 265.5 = 8.09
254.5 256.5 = 11.5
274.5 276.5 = 6.95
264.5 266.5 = 7.54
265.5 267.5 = 7.41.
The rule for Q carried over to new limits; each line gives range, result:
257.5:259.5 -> 9.737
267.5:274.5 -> 7.321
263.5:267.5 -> 7.371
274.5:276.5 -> 6.492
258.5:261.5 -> 9.062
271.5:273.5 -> 7.354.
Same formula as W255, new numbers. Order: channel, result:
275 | 7.414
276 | 6.492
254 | 11.15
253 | 10.88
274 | 7.635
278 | 6.97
